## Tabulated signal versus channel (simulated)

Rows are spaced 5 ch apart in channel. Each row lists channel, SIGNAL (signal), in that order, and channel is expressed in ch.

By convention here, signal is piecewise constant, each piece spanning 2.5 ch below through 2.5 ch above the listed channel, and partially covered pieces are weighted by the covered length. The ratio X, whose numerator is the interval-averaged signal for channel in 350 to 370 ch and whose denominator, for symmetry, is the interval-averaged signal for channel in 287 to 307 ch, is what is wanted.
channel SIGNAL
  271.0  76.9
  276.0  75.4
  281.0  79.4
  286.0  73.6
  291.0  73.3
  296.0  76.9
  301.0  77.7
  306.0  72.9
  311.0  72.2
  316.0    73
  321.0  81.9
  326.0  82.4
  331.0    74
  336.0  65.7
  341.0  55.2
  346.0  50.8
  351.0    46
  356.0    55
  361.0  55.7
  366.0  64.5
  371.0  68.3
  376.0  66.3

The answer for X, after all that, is 0.76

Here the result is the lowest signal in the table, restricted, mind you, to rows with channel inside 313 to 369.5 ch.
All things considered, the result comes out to 46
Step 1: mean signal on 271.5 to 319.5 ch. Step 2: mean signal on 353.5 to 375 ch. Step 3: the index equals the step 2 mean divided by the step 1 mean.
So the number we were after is 0.8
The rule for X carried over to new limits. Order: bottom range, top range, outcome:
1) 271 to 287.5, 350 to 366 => 0.72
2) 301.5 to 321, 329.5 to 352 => 0.79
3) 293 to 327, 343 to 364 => 0.68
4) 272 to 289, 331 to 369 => 0.75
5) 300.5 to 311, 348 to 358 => 0.68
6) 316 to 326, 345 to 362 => 0.65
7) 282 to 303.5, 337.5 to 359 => 0.69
